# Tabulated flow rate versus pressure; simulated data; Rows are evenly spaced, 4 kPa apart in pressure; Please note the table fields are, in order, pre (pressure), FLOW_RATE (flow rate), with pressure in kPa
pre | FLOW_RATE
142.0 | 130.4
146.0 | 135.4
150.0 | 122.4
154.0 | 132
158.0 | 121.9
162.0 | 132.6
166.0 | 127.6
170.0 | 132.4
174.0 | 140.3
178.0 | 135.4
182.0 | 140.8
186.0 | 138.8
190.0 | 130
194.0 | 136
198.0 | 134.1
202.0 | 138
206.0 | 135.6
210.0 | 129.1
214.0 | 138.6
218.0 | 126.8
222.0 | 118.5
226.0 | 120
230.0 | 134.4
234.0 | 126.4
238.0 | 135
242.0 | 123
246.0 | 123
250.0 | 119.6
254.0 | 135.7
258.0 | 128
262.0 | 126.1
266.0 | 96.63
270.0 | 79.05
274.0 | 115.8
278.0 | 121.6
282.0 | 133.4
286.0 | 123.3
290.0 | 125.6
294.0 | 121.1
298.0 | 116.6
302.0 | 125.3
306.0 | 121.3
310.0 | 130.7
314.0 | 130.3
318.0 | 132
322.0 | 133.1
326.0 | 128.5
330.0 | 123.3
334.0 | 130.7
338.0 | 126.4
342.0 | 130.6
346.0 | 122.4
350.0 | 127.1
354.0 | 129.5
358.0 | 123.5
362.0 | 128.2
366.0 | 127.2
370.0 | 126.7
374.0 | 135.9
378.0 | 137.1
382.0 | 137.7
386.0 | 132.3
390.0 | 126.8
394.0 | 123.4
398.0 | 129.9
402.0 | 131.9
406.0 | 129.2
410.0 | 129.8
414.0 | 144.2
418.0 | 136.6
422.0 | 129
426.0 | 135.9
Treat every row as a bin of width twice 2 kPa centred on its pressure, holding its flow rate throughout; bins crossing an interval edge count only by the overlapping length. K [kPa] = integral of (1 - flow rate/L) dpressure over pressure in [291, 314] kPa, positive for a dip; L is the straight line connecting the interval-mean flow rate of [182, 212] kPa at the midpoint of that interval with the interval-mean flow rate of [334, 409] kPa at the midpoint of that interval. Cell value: 1.4 kPa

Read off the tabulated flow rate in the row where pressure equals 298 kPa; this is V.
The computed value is 116.6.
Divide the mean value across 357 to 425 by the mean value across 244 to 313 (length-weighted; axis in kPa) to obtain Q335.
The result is 1.09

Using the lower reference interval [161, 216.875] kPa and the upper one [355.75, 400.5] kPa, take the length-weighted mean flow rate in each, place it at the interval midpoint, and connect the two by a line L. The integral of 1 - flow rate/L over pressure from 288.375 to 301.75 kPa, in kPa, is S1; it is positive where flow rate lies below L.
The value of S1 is 1.07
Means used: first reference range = 135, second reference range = 130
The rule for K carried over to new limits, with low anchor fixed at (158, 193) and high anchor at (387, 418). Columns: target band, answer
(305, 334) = 0.7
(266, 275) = 2.5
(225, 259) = 1.5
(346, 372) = 1.0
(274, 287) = 0.8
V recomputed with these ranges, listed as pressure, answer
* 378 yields 137.1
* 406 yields 129.2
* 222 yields 118.5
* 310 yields 130.7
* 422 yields 129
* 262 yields 126.1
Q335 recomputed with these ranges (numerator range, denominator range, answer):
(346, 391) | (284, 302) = 1.06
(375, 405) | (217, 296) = 1.08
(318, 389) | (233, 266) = 1.03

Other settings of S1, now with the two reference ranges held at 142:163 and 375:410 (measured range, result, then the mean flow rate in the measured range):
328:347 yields 0.5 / 127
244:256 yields 0.3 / 126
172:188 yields -1.2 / 139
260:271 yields 2.3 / 103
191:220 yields -1.0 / 134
